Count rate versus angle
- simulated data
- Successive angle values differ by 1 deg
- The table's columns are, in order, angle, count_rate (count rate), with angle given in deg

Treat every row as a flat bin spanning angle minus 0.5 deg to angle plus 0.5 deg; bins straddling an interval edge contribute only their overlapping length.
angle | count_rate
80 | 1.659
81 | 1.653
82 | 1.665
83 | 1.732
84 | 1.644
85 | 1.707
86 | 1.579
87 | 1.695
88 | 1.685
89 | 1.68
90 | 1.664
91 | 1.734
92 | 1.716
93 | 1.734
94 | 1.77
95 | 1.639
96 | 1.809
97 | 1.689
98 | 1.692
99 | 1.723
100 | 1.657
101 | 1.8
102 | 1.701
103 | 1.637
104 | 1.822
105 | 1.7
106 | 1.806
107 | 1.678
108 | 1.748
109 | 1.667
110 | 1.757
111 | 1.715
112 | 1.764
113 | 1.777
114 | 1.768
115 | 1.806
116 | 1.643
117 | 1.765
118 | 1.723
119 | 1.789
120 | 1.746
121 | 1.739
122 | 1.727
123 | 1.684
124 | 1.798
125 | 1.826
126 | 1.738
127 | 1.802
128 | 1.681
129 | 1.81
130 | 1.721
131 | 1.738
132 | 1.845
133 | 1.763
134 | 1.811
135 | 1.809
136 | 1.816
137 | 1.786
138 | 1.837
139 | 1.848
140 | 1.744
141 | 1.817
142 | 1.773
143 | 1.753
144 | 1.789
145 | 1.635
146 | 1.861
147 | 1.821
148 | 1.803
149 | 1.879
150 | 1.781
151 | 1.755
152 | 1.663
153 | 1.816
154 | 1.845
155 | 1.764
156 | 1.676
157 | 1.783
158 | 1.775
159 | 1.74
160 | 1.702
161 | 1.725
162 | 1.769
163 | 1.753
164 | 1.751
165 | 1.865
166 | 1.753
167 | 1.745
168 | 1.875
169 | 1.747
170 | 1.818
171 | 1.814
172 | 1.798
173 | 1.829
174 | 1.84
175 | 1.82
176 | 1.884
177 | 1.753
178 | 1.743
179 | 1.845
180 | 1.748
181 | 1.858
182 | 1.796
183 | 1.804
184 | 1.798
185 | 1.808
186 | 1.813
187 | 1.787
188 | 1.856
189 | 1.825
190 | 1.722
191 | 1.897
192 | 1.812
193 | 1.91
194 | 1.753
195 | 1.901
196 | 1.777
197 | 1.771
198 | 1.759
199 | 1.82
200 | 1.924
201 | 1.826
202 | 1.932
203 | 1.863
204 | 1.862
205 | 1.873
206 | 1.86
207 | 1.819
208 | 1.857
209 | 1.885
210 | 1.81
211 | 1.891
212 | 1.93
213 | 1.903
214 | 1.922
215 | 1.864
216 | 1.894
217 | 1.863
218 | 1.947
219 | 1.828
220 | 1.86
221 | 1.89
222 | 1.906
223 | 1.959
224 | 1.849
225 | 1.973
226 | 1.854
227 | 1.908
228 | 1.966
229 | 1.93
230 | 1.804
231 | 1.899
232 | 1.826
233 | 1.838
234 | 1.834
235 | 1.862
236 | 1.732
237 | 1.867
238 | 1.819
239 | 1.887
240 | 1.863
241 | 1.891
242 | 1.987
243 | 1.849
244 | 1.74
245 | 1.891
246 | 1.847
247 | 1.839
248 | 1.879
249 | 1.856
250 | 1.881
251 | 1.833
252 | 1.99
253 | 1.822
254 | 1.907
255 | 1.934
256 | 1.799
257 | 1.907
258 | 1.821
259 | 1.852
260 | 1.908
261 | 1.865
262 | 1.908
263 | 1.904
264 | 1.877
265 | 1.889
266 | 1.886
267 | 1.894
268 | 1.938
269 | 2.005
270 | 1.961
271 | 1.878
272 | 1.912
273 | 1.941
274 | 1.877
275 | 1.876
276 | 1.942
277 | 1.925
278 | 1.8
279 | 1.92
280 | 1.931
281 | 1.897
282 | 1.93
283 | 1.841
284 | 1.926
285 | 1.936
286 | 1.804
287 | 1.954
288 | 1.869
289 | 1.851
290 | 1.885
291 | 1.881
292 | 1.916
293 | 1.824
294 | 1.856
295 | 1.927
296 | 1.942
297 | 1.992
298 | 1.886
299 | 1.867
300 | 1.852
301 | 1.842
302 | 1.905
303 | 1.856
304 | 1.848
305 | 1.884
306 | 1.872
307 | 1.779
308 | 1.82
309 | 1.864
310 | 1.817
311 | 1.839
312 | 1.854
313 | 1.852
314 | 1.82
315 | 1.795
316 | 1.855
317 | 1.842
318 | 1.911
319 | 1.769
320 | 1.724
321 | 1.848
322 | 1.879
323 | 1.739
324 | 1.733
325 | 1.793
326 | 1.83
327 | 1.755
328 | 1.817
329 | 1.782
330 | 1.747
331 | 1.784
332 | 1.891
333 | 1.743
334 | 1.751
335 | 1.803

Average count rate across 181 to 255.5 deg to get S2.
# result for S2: 1.86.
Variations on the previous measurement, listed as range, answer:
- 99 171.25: 1.76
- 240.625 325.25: 1.87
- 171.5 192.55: 1.81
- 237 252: 1.87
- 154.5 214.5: 1.82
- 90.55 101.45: 1.72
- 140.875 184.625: 1.79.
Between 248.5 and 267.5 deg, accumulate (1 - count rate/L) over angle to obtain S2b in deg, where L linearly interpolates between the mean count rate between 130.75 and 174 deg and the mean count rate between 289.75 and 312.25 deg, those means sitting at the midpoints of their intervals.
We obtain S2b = -0.4 deg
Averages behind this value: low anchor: 1.78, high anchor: 1.87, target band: 1.88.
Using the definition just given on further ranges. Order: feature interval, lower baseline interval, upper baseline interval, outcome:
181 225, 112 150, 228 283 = -0.40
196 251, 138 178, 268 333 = -1.44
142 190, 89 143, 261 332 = -0.17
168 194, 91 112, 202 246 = 0.12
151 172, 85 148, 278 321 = 0.08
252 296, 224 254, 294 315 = -0.67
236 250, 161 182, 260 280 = 0.13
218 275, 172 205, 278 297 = -0.51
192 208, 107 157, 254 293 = -0.12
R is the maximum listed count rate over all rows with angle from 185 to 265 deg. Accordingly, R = 1.99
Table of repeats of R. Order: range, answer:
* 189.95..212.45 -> 1.932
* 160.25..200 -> 1.924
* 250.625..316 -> 2.005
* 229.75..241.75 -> 1.899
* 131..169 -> 1.879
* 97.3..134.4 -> 1.845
